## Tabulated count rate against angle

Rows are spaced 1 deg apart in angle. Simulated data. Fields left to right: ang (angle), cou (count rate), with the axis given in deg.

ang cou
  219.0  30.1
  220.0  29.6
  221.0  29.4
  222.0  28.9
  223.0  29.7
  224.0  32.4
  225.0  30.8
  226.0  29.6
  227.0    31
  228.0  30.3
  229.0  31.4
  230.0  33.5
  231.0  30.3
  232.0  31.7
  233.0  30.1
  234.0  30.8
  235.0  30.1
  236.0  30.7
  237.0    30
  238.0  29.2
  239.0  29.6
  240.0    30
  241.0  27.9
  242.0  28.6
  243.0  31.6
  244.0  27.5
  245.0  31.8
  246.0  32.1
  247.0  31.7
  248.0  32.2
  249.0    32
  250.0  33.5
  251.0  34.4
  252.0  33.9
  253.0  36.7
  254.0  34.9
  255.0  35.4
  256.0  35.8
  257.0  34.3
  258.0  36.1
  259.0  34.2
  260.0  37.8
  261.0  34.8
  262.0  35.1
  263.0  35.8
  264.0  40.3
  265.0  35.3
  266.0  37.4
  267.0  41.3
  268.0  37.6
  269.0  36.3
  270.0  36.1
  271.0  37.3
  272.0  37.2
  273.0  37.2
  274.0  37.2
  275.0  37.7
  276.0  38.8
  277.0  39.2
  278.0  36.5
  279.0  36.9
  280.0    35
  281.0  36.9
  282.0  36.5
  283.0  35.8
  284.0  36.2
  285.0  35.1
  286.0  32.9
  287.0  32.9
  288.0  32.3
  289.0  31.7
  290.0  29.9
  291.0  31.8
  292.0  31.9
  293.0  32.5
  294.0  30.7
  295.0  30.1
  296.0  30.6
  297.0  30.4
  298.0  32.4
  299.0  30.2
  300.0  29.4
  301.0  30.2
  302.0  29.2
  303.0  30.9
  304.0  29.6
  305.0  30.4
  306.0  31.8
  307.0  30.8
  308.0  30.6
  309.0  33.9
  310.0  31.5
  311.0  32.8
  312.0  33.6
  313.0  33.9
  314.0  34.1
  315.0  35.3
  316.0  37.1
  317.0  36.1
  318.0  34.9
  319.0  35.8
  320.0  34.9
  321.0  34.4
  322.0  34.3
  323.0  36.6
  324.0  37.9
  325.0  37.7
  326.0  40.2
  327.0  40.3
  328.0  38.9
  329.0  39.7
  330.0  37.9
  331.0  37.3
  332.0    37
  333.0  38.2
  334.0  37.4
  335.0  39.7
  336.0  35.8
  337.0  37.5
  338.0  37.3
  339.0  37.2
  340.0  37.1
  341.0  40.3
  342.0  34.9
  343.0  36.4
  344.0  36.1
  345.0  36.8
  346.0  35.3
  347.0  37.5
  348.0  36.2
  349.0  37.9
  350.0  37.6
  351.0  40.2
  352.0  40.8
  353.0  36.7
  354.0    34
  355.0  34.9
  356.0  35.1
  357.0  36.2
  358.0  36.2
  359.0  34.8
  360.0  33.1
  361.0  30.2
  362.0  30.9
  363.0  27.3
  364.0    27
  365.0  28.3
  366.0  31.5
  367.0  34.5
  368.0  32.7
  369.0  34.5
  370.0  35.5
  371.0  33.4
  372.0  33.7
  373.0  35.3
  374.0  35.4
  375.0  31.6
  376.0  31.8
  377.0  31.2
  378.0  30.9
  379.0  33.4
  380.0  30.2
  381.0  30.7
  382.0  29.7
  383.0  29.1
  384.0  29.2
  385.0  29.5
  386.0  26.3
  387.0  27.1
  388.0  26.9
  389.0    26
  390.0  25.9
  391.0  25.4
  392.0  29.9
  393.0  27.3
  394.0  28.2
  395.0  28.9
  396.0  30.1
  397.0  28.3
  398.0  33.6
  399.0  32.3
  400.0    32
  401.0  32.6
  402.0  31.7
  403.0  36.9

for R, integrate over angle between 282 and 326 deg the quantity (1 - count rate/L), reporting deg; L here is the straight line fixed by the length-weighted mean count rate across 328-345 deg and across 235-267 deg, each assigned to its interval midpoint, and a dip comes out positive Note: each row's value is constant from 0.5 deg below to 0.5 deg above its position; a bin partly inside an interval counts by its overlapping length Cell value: 3.5 deg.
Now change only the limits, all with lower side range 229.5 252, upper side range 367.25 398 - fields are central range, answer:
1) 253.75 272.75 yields -3.5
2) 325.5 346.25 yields -4.9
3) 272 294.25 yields -3.0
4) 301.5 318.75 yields -1.2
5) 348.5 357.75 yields -2.0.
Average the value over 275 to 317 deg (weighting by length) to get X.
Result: 33.1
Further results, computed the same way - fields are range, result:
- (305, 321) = 33.7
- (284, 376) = 34.4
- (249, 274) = 36.1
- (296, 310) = 30.8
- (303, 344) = 35.7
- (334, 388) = 33.9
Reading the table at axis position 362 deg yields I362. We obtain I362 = 30.9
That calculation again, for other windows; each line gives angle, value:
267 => 41.3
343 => 36.4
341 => 40.3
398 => 33.6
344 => 36.1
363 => 27.3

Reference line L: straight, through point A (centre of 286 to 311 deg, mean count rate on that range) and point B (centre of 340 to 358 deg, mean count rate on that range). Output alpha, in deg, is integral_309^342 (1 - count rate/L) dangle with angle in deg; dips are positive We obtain -2.3 deg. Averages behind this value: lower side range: 31.1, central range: 36.6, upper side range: 36.9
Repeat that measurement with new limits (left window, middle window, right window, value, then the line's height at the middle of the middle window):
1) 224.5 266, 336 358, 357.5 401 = -4.06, 31.2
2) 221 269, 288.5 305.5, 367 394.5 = 0.64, 31.9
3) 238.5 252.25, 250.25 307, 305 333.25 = -2.37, 33.1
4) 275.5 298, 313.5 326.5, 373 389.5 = -1.44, 32.5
